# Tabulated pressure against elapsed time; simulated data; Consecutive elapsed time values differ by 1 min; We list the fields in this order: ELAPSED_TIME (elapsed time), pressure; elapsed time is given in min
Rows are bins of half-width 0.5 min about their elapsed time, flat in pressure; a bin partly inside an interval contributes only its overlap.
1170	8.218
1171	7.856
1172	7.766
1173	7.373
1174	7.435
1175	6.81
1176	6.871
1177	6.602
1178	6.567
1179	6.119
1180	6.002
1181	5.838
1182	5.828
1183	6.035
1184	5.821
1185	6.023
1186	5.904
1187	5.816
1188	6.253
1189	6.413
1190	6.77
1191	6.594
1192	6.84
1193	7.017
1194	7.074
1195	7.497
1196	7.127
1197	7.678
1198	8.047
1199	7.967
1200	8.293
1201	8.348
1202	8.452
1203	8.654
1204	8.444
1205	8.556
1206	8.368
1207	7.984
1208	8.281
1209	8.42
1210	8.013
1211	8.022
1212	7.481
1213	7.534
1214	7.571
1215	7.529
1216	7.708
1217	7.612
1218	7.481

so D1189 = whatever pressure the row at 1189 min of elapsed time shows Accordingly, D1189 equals 6.413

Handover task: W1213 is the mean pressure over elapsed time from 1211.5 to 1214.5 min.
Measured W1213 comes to 7.53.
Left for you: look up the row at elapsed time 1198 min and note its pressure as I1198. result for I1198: 8.047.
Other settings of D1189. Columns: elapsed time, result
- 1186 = 5.904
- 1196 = 7.127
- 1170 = 8.218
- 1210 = 8.013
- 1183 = 6.035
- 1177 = 6.602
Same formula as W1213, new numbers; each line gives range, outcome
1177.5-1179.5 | 6.34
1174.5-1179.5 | 6.59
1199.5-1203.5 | 8.44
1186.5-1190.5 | 6.31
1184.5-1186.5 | 5.96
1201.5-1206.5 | 8.49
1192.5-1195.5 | 7.2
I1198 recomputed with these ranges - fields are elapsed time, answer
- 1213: 7.534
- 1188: 6.253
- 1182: 5.828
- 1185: 6.023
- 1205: 8.556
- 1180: 6.002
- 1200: 8.293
